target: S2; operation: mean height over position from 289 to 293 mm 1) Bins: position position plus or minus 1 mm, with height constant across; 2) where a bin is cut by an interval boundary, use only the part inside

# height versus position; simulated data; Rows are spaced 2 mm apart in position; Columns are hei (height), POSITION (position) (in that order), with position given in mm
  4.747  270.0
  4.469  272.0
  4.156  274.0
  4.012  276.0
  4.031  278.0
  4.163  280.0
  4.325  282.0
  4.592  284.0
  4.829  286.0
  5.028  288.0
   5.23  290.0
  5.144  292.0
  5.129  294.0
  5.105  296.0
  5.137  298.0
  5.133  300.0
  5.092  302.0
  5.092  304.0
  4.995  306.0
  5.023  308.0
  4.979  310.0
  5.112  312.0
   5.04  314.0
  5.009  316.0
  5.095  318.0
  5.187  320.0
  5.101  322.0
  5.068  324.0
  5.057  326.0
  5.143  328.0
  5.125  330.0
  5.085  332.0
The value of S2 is 5.19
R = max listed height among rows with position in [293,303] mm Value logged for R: 5.137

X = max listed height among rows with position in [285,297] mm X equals 5.23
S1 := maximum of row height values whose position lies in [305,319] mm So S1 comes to 5.112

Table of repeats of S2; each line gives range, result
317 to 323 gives 5.13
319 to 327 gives 5.1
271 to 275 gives 4.31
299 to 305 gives 5.11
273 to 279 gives 4.07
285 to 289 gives 4.93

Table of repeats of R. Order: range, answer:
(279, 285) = 4.592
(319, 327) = 5.187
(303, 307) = 5.092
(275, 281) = 4.163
